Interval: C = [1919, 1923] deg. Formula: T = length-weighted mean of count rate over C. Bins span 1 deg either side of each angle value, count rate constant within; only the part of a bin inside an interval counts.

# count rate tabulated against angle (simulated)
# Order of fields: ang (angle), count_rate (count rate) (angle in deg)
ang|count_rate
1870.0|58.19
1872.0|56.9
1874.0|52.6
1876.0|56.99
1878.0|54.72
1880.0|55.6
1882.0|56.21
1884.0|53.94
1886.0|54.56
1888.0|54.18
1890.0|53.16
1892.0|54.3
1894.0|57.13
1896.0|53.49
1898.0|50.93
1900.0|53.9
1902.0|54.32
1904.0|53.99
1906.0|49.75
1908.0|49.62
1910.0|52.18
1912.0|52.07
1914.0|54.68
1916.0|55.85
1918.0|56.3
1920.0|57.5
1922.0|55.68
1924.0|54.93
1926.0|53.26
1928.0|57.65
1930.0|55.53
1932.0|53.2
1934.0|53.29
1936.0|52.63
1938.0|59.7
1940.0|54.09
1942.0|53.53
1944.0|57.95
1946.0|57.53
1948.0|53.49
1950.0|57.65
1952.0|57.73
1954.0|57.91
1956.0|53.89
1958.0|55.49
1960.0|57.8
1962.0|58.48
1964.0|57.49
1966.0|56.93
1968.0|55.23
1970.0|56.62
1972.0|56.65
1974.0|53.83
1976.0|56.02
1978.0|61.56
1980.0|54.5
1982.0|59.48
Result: 56.6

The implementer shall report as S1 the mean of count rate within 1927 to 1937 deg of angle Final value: 54.5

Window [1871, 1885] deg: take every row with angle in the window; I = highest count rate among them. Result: 56.99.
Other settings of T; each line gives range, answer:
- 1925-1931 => 55.5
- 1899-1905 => 54.1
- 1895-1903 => 53.2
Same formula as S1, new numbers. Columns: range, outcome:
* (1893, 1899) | 53.9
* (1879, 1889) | 54.9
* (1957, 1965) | 57.3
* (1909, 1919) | 54.2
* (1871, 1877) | 55.5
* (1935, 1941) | 55.5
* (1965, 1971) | 56.3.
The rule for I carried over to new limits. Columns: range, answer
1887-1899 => 57.13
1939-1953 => 57.95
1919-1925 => 57.5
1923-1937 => 57.65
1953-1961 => 57.91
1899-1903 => 54.32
